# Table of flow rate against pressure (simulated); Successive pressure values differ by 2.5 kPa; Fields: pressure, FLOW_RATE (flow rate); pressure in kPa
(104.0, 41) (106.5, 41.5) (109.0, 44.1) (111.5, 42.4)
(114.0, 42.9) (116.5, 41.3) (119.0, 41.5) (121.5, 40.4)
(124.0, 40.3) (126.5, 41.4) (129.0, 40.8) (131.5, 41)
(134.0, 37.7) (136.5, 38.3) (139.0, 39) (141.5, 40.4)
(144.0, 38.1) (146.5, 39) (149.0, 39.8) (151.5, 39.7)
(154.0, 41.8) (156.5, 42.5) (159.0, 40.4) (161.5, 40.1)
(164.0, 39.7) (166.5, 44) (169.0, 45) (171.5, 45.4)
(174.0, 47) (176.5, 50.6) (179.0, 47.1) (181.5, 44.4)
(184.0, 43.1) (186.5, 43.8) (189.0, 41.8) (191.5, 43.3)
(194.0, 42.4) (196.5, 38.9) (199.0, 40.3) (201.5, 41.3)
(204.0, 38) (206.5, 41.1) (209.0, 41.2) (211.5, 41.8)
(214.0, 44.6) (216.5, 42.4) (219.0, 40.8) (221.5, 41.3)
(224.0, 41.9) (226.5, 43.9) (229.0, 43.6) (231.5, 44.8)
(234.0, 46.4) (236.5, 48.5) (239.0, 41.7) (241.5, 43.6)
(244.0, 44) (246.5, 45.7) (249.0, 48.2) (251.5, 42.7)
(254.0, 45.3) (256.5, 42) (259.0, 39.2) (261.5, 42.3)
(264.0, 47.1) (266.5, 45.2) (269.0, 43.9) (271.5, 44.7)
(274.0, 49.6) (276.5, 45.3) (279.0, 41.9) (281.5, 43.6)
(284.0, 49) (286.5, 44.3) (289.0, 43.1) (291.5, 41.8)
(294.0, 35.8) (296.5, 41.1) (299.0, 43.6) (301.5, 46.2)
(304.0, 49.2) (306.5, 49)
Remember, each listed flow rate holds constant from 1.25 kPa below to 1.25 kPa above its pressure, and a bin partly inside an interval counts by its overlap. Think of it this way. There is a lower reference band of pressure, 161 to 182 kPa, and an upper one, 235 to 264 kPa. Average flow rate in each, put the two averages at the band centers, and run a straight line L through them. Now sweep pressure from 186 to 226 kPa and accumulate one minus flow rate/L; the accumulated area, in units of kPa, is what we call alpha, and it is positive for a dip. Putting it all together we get 2.7 kPa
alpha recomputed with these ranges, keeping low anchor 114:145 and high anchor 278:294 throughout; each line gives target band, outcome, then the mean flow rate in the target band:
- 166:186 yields -2.3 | 45.8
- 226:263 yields -1.4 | 44.2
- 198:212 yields 0.4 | 40.6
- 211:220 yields -0.1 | 42.5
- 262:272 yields -0.5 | 45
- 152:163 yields -0.1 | 41.1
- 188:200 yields 0.0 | 41.4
